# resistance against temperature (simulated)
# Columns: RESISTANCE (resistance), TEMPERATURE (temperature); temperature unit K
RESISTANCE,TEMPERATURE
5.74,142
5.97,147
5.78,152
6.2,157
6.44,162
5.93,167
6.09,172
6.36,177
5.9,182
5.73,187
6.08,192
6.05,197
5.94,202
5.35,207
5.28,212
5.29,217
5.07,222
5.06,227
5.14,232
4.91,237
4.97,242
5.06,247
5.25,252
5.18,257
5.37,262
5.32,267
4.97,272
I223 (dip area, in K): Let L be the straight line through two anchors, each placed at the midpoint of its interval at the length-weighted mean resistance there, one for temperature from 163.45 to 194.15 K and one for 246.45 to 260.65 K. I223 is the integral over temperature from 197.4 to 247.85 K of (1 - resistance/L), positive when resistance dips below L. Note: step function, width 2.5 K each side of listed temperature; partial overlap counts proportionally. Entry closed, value 2.7 K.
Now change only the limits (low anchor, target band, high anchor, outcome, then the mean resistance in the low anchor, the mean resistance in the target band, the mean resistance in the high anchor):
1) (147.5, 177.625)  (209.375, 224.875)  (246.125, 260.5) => 1.0 K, 6.11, 5.21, 5.19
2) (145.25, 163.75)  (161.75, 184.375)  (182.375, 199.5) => -0.4 K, 6.09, 6.12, 5.95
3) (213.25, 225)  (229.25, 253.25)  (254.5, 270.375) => 0.8 K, 5.19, 5.06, 5.27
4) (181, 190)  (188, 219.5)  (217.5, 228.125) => -1.1 K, 5.82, 5.67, 5.11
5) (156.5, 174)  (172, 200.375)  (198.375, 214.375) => -0.8 K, 6.16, 6.03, 5.56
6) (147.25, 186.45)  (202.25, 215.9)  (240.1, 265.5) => 0.5 K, 6.07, 5.42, 5.18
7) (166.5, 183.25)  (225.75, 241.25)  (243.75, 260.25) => 1.0 K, 6.1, 5.03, 5.16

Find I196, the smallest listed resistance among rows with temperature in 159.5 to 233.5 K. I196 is 5.06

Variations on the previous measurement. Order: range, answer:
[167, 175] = 5.93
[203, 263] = 4.91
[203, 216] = 5.28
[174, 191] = 5.73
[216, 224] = 5.07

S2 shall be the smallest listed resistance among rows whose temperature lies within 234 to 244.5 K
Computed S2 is 4.91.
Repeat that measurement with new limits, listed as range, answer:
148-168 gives 5.78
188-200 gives 6.05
